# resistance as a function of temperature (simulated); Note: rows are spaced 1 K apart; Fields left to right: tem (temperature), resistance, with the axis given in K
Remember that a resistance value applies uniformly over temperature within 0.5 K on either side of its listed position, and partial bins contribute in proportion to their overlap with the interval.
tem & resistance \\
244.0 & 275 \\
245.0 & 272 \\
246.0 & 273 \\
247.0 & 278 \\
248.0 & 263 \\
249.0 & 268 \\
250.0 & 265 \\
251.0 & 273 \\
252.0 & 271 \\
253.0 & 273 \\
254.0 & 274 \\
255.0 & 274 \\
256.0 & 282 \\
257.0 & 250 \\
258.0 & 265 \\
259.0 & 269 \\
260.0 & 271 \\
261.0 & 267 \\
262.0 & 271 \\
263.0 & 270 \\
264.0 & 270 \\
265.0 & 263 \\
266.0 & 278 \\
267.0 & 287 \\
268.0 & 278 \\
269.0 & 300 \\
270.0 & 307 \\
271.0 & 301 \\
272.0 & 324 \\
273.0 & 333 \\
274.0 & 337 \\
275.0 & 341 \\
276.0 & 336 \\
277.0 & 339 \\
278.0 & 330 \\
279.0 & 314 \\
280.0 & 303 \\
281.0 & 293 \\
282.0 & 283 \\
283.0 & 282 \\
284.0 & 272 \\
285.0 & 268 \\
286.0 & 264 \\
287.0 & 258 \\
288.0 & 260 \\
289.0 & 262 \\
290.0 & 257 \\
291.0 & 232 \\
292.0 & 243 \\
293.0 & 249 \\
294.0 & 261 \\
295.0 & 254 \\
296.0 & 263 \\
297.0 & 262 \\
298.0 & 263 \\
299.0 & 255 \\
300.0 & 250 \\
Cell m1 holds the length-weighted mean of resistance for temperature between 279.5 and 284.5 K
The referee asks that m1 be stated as 287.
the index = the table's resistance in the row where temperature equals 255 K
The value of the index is 274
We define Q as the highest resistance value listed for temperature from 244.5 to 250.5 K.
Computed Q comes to 278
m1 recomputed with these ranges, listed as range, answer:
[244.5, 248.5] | 272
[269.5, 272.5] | 311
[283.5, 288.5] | 264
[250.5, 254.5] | 273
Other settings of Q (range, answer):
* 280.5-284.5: 293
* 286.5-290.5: 262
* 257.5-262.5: 271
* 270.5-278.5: 341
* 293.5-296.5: 263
